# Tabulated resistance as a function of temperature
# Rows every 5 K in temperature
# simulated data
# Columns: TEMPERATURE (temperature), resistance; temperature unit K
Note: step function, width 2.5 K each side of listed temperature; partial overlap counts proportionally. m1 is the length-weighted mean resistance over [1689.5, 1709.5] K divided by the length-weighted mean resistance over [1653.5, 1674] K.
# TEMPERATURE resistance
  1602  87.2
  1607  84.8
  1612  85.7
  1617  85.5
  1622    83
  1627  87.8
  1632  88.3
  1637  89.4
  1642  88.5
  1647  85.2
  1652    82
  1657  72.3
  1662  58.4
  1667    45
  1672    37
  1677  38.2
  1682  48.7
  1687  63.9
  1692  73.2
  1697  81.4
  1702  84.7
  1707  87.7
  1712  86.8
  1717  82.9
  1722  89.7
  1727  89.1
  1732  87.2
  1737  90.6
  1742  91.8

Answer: 1.49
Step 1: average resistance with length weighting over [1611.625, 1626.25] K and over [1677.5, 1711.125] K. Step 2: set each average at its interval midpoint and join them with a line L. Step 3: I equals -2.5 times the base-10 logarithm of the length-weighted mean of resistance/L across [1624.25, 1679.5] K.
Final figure 0.14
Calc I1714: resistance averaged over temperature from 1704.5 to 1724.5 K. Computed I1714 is 86.8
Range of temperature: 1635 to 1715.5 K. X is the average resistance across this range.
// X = 70.2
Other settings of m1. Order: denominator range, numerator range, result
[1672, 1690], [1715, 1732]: 1.78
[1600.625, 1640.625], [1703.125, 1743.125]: 1.02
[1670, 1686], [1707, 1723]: 1.98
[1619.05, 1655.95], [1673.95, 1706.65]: 0.77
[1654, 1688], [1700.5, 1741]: 1.69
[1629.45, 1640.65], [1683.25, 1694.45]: 0.75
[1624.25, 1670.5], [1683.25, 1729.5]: 1.06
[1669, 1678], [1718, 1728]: 2.33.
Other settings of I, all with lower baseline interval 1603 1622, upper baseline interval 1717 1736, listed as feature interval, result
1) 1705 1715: 0.008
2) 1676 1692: 0.498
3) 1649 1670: 0.320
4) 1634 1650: -0.020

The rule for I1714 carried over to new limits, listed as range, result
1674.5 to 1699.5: 61.1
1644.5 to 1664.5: 74.5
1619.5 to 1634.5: 86.4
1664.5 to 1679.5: 40.1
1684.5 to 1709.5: 78.2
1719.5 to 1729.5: 89.4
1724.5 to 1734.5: 88.2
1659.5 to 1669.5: 51.7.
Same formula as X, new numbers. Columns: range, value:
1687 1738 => 84.1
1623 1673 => 74.8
